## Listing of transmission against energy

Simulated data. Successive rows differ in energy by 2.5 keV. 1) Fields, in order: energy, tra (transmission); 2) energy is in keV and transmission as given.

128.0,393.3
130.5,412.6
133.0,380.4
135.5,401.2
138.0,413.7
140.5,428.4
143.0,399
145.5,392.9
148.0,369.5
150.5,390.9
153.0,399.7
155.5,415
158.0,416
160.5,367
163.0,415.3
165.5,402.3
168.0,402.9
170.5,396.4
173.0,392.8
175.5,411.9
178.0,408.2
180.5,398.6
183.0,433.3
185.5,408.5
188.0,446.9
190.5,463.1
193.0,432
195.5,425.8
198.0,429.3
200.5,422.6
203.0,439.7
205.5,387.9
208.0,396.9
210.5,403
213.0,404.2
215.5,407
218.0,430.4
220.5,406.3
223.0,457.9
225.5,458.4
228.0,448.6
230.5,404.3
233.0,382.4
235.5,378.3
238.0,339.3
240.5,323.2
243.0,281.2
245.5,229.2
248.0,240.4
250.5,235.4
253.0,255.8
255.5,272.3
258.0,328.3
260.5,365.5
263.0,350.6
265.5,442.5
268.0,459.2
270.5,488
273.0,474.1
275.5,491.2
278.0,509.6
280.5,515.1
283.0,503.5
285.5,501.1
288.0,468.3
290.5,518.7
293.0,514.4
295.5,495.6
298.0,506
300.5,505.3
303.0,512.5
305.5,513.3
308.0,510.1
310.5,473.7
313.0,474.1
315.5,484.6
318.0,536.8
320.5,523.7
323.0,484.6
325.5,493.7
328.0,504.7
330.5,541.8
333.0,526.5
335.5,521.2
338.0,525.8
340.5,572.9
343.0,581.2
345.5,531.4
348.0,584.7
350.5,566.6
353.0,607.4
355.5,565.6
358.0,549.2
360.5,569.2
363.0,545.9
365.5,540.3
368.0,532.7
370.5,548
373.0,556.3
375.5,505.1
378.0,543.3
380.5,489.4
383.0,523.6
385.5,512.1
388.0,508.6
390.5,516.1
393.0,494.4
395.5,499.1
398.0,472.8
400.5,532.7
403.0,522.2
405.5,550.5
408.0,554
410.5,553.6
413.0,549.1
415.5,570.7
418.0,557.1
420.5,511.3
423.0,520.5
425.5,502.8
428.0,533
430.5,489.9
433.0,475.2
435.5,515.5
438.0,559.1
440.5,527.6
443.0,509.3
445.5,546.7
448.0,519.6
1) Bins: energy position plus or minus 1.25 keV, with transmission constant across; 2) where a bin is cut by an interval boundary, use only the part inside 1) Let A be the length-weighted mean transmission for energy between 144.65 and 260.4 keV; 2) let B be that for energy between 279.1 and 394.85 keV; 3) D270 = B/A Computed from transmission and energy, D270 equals 1.4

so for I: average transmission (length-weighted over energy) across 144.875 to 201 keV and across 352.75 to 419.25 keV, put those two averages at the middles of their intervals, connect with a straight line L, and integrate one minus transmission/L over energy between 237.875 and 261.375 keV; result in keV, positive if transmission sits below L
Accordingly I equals 8.9 keV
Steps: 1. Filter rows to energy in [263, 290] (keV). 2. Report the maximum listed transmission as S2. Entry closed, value 515.1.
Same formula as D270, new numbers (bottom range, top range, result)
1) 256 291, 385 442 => 1.15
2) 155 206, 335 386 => 1.32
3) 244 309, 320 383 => 1.26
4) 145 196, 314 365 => 1.32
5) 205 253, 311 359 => 1.46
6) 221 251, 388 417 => 1.50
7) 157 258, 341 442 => 1.39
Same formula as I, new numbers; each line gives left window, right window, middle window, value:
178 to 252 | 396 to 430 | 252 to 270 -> 2.7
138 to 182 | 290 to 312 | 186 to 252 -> 8.2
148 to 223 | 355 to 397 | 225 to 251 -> 6.2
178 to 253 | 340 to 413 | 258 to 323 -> -3.4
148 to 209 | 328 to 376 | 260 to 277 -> 1.4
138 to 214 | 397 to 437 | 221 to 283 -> 8.9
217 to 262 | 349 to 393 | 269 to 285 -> -3.8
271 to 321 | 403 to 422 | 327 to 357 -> -1.9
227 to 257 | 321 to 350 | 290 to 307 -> -2.4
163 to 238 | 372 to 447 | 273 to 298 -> -2.3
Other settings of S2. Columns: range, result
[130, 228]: 463.1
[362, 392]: 556.3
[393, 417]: 570.7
